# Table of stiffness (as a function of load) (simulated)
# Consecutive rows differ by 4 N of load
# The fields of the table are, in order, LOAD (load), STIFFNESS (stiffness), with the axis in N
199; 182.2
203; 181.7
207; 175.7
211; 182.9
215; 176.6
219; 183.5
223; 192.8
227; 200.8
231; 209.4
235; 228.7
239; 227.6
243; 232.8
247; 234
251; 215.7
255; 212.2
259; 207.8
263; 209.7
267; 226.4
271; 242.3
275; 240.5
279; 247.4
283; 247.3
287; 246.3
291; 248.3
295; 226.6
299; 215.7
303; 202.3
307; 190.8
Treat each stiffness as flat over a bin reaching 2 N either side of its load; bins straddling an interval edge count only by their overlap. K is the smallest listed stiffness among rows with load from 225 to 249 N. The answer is 200.8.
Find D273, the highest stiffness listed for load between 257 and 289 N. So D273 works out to 247.4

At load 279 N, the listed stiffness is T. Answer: 247.4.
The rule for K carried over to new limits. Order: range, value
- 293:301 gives 215.7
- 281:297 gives 226.6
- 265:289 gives 226.4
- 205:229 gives 175.7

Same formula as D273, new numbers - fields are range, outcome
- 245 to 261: 234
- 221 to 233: 209.4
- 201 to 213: 182.9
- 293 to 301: 226.6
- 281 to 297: 248.3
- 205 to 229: 200.8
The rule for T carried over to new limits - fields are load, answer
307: 190.8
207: 175.7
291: 248.3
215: 176.6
